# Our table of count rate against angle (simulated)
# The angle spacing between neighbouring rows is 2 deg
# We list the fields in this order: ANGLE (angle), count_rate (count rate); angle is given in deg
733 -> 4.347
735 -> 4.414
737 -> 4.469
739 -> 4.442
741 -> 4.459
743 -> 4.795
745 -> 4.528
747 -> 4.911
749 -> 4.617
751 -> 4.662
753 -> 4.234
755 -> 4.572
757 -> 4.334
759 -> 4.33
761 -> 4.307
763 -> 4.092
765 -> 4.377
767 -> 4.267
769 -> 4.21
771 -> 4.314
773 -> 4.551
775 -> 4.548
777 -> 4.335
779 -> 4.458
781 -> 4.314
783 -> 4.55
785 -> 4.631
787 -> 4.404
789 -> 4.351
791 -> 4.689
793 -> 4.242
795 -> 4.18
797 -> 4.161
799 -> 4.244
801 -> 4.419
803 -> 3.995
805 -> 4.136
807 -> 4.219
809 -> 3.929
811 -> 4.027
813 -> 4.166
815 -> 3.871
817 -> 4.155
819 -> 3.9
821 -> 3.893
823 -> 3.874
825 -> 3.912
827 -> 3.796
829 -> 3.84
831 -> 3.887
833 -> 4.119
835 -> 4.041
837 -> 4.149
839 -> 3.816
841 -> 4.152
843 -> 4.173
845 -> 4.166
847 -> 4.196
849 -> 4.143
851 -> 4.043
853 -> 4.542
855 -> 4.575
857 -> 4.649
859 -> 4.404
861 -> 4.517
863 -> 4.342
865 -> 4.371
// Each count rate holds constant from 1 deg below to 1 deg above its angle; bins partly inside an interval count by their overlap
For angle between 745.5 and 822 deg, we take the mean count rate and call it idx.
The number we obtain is 4.31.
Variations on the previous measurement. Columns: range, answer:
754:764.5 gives 4.33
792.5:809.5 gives 4.17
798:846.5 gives 4.04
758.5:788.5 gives 4.38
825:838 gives 3.97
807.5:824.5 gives 3.98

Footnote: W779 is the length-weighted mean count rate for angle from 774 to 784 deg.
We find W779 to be 4.44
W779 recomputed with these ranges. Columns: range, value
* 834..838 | 4.1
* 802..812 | 4.06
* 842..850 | 4.17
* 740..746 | 4.59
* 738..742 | 4.45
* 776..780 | 4.4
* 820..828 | 3.87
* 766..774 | 4.34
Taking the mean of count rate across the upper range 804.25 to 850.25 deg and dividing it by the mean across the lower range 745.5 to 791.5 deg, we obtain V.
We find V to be 0.9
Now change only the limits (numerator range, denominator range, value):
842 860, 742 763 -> 0.96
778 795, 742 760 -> 0.97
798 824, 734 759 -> 0.90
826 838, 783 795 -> 0.89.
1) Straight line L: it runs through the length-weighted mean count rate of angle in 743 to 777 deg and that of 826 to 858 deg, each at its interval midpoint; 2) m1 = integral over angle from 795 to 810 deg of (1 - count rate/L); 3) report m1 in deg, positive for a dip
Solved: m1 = 0.4 deg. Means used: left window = 4.44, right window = 4.14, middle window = 4.16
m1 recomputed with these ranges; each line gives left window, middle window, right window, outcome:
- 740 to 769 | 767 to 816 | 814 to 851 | -0.53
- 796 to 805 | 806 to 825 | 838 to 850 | 0.76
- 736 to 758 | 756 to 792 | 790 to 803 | 0.14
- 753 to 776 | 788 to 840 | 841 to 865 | 3.16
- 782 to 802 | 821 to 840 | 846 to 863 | 1.94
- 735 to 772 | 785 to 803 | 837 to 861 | 0.13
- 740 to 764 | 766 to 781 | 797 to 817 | -0.13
